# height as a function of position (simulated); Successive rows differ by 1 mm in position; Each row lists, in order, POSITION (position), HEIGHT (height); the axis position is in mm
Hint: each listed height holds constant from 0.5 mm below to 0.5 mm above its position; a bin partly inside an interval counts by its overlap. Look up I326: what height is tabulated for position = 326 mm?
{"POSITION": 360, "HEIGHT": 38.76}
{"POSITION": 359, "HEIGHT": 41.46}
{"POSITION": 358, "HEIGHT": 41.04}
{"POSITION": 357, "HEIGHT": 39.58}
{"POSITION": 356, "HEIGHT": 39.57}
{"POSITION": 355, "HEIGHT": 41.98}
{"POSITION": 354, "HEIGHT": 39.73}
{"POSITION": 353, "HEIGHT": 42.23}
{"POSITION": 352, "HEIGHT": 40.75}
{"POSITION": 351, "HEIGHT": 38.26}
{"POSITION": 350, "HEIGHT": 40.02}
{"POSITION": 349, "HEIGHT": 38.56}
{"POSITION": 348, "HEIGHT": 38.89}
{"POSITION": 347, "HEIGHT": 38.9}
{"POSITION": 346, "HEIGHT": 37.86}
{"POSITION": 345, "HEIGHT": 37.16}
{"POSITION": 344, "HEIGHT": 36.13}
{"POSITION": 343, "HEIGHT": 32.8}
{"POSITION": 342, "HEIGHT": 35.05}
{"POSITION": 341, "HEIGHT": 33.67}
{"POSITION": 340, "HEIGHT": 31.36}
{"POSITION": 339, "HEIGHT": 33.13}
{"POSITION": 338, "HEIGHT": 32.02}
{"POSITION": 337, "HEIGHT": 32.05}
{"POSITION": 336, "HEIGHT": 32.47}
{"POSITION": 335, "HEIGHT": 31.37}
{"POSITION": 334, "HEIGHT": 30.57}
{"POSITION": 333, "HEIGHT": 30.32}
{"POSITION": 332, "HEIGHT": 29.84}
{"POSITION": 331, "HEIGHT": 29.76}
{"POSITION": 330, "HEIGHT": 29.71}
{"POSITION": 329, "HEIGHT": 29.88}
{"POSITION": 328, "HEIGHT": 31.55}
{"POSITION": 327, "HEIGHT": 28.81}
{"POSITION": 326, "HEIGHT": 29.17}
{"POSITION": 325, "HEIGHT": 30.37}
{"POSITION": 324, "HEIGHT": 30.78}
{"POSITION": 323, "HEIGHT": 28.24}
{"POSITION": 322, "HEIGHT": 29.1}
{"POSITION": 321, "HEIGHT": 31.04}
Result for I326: 29.17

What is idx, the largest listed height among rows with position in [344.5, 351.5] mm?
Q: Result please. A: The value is 40.02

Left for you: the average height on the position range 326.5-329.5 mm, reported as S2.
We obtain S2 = 30.1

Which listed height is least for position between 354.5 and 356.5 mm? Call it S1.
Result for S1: 39.57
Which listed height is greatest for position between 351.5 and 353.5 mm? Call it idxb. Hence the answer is 42.23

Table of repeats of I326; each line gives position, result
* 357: 39.58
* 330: 29.71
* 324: 30.78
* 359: 41.46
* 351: 38.26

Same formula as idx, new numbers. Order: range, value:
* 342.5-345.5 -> 37.16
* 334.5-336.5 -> 32.47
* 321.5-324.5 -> 30.78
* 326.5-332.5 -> 31.55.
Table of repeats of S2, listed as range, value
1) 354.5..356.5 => 40.8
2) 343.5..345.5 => 36.6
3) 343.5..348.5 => 37.8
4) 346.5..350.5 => 39.1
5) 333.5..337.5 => 31.6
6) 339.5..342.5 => 33.4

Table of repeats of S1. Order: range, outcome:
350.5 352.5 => 38.26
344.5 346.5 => 37.16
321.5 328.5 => 28.24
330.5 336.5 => 29.76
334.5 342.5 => 31.36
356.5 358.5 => 39.58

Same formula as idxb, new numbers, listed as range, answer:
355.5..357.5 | 39.58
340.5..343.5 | 35.05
